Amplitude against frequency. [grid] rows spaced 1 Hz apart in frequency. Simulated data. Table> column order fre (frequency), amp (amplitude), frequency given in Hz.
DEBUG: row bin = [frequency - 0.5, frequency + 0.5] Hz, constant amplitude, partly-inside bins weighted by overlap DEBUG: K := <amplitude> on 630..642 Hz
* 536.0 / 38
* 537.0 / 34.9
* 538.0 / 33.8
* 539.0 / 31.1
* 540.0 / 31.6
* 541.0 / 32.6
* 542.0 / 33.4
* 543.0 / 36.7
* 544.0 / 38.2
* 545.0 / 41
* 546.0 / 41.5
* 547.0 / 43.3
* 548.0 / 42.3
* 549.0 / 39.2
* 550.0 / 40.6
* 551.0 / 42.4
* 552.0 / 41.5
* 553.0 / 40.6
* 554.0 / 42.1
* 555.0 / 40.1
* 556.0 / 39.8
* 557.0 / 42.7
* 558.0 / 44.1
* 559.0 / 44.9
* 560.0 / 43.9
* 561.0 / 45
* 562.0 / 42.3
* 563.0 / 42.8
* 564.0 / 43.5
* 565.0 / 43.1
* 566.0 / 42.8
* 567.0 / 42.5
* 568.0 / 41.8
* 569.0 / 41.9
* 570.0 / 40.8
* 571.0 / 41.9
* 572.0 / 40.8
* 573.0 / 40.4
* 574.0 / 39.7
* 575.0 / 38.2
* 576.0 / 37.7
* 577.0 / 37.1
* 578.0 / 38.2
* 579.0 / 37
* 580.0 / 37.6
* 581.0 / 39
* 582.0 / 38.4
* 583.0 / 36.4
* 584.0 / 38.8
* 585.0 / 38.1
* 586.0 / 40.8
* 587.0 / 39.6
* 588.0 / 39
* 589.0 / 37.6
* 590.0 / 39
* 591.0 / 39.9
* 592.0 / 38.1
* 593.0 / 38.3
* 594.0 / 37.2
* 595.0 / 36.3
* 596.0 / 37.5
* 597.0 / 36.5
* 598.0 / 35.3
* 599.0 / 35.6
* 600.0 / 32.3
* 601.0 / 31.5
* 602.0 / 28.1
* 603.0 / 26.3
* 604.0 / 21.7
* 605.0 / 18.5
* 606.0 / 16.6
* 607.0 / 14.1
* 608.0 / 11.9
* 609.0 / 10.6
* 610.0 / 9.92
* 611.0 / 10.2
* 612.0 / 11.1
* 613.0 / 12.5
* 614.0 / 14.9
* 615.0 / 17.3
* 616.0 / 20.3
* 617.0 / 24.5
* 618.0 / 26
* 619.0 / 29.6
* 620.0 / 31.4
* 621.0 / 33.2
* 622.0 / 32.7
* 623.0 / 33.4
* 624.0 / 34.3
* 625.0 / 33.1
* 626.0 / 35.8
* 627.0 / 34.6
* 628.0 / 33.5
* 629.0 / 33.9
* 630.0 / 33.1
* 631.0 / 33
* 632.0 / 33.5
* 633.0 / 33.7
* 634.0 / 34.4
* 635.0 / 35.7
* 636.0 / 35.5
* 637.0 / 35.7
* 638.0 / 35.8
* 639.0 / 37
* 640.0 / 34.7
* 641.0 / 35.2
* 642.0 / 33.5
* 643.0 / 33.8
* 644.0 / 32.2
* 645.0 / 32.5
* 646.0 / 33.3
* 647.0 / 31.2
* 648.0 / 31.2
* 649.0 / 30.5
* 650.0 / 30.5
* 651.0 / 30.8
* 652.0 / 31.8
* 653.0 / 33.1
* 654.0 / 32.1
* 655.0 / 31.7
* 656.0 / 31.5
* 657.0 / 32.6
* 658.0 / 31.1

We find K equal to 34.8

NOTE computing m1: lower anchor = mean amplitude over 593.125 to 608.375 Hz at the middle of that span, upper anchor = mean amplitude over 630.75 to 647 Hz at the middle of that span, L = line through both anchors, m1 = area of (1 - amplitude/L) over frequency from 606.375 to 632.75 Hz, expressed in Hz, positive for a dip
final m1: 5.56 Hz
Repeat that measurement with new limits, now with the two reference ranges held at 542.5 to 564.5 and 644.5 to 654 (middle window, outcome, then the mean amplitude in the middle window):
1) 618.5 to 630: 0.36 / 33.2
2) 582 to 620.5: 9.26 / 28.1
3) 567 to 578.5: -0.07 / 40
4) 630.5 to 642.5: -0.65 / 34.8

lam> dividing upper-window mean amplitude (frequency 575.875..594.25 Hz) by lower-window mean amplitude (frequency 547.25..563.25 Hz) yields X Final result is 0.9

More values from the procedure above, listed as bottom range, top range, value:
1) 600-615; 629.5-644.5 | 1.97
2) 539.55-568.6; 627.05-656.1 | 0.81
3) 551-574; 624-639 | 0.82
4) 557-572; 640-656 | 0.75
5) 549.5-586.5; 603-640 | 0.65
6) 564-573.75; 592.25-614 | 0.58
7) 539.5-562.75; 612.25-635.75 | 0.73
